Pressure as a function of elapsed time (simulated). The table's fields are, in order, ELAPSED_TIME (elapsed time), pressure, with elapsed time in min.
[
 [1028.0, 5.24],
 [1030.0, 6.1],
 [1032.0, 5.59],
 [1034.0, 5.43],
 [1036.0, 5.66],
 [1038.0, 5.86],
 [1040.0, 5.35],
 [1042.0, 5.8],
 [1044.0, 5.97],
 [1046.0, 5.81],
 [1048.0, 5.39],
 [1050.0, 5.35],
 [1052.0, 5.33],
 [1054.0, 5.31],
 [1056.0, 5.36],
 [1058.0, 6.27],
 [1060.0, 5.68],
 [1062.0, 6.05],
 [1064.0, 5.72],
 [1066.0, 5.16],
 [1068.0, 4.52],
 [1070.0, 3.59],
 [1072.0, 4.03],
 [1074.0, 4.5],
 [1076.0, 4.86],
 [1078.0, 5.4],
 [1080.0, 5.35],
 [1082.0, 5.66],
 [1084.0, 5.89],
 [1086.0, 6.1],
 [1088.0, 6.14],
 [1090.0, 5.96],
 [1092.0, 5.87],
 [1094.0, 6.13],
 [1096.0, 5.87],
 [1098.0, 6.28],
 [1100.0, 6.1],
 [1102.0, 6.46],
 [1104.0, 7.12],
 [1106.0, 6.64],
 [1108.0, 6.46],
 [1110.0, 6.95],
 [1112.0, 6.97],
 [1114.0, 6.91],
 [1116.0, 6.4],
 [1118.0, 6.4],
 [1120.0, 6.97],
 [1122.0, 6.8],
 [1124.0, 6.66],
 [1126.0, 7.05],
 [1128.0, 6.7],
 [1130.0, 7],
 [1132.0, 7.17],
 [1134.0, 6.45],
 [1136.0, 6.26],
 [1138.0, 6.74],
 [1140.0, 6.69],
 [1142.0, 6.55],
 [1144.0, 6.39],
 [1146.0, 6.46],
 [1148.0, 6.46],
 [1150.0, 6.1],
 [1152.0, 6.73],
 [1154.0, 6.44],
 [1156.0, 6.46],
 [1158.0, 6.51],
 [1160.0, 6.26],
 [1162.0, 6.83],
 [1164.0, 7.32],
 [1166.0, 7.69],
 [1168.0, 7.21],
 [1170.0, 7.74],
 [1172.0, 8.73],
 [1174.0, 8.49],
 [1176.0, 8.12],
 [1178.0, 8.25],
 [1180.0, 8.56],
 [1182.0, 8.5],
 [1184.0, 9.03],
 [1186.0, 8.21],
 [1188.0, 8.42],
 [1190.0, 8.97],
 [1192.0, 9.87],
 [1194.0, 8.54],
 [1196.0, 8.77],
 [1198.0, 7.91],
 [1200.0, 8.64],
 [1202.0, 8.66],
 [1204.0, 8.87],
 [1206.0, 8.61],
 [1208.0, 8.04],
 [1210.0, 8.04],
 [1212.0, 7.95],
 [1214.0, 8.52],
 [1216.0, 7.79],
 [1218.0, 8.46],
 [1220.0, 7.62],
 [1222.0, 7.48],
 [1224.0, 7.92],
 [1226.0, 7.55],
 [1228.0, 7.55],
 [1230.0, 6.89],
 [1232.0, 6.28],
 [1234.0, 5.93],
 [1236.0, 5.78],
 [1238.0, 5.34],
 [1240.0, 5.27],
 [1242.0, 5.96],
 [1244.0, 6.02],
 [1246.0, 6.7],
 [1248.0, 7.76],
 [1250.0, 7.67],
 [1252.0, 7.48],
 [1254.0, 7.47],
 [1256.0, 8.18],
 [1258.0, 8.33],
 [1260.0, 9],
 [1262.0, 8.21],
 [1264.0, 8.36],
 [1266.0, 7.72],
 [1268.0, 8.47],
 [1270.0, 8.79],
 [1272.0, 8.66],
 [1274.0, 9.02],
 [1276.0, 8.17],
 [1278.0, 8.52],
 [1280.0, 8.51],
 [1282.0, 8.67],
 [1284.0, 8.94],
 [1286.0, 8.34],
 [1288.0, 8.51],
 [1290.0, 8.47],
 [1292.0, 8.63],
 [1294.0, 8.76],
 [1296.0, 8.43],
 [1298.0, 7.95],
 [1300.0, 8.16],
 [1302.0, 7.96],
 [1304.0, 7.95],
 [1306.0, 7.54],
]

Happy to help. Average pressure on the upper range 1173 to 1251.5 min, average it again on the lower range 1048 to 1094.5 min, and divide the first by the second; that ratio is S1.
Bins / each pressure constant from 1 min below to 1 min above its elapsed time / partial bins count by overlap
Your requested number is 1.44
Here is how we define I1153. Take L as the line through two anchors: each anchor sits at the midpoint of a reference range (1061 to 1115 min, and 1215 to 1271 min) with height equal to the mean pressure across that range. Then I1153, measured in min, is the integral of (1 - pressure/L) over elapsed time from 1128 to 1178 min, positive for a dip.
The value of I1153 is -3.9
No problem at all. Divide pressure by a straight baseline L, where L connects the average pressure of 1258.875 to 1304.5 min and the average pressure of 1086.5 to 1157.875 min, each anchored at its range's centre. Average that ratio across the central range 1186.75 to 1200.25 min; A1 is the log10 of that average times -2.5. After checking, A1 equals -0.18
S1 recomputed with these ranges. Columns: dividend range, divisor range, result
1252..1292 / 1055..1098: 1.54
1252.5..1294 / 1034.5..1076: 1.59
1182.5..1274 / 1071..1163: 1.24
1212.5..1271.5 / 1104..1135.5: 1.09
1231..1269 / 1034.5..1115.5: 1.24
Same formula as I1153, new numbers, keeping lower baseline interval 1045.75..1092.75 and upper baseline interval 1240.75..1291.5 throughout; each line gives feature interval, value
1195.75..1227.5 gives -3.63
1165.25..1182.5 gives -3.37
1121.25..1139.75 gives -1.61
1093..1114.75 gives -2.51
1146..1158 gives 0.12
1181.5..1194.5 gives -3.36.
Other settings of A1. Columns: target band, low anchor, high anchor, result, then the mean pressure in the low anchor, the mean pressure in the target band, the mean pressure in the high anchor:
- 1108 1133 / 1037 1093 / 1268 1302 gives -0.10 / 5.44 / 6.82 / 8.51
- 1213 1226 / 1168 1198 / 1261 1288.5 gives 0.08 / 8.52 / 7.93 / 8.49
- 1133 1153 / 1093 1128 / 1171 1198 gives 0.16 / 6.6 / 6.48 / 8.62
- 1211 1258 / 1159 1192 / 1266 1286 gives 0.17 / 8.08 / 7.14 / 8.58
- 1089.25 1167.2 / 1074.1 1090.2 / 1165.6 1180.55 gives 0.04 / 5.59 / 6.6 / 8.1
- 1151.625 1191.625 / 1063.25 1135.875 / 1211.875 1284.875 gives -0.14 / 6.07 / 7.77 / 7.64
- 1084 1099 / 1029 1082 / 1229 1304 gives -0.05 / 5.37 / 6.04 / 7.77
